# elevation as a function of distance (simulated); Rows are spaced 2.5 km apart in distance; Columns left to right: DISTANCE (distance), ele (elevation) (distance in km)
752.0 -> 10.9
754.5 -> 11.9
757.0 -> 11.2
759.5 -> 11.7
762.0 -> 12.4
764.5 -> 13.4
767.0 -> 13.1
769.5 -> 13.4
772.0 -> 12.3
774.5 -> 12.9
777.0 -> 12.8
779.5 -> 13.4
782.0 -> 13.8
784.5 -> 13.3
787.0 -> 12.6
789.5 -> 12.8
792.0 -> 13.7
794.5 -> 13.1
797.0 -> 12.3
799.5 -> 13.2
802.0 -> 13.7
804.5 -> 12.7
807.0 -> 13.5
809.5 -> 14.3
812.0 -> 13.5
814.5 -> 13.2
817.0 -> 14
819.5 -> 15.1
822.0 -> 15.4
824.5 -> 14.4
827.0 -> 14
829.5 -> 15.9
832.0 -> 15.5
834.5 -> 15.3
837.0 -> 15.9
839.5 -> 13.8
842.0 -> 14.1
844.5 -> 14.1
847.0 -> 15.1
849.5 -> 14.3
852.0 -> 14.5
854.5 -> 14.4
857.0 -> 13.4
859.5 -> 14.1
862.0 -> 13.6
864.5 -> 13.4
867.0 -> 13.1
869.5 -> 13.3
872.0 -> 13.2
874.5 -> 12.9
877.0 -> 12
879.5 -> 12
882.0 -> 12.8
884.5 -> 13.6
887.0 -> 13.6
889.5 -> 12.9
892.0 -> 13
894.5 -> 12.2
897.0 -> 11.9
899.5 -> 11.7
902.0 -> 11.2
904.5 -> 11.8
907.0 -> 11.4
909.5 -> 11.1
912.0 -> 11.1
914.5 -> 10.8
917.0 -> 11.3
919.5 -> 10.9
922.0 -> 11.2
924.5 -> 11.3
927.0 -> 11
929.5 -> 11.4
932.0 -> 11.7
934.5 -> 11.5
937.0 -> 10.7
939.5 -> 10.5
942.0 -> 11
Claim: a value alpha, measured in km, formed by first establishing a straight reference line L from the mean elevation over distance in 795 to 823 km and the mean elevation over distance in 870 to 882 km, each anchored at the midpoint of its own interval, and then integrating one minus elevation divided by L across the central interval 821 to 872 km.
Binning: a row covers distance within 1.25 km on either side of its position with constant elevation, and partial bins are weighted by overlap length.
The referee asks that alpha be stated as -4.9 km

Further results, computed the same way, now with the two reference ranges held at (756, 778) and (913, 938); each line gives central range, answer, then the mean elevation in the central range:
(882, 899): -1.94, 12.8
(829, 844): -3.78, 15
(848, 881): -4.72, 13.4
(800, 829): -4.40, 14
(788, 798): -0.50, 13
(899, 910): -0.07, 11.4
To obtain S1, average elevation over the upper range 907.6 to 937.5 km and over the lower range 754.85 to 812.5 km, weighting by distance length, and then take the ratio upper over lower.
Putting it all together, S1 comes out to 0.86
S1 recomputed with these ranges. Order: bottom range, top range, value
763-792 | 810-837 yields 1.12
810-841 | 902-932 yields 0.77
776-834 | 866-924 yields 0.88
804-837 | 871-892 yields 0.89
